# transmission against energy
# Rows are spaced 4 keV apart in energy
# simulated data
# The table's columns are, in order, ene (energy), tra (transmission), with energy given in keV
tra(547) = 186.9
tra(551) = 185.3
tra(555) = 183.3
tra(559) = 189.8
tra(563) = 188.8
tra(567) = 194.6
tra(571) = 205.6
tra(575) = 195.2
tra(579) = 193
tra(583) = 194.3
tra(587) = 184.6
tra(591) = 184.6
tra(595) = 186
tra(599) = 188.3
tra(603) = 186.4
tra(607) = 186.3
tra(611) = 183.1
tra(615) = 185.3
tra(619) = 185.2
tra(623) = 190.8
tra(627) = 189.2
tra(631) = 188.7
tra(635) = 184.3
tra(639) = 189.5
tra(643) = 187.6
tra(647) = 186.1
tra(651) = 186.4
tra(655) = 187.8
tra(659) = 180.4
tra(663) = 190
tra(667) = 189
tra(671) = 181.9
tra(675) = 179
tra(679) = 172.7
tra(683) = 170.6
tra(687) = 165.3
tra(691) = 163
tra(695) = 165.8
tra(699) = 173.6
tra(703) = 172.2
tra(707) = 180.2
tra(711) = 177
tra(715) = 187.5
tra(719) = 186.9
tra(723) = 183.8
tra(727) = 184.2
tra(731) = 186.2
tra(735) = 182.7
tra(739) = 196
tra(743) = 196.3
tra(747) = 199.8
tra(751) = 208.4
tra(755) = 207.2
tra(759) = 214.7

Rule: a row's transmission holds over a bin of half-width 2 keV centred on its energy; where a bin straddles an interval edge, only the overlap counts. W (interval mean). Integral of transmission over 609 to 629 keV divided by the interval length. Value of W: 187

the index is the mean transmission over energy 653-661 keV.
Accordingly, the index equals 184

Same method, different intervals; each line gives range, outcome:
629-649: 187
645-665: 186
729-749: 192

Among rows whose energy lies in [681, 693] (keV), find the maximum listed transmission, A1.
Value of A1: 170.6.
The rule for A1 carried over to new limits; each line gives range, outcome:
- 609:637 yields 190.8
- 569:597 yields 205.6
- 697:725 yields 187.5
